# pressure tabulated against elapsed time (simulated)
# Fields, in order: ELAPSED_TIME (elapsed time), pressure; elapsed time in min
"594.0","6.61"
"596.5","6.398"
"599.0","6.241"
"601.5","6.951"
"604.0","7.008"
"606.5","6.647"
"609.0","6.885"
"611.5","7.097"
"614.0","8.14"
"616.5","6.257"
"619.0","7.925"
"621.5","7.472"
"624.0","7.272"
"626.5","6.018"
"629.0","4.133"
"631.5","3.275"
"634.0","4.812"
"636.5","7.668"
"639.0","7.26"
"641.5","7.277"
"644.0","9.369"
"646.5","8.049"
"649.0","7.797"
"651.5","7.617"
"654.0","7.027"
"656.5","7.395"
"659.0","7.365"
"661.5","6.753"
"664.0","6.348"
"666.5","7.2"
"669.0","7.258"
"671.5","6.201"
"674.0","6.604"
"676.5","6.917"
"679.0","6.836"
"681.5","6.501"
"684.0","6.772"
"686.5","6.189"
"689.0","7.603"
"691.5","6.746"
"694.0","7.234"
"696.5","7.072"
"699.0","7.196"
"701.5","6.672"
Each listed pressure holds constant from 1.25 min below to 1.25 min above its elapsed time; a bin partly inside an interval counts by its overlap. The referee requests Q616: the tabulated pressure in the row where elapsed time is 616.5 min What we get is 6.257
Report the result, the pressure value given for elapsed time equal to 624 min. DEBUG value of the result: 7.272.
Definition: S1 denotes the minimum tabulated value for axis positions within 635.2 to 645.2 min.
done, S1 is 7.26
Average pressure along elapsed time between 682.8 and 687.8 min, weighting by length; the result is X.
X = 6.49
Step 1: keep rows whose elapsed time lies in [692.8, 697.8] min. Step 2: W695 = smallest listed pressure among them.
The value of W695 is 7.072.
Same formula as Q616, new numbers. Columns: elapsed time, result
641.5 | 7.277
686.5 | 6.189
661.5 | 6.753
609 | 6.885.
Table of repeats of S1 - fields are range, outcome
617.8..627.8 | 6.018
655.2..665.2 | 6.348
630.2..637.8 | 3.275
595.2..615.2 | 6.241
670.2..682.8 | 6.201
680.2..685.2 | 6.501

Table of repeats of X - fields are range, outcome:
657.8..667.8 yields 6.92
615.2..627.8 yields 6.98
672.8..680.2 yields 6.79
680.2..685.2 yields 6.64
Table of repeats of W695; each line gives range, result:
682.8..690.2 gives 6.189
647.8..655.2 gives 7.027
